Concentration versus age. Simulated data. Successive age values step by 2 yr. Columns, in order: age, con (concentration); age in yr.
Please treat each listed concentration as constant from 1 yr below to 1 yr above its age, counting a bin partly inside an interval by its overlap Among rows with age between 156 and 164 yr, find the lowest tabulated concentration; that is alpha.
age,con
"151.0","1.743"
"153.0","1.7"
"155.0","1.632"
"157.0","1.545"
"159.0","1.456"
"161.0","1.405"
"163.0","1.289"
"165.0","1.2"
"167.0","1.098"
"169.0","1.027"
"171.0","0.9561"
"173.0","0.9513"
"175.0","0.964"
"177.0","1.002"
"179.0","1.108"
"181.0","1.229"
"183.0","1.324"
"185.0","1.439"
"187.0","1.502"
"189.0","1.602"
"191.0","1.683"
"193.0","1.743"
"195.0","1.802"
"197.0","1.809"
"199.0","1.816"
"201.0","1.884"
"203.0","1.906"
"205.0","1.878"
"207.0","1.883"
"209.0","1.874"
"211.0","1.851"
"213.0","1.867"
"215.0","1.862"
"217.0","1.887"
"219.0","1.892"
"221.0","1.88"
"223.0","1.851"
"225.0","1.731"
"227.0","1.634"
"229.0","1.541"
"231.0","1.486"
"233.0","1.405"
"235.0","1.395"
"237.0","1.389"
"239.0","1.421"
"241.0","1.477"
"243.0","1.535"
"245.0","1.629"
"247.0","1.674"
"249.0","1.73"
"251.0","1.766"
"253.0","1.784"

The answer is 1.289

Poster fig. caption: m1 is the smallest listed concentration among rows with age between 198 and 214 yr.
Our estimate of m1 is 1.816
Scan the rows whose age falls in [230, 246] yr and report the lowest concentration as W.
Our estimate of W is 1.389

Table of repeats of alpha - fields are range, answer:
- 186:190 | 1.502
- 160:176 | 0.9513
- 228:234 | 1.405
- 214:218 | 1.862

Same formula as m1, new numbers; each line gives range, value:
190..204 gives 1.683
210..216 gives 1.851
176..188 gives 1.002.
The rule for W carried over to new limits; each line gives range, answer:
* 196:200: 1.809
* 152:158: 1.545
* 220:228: 1.634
